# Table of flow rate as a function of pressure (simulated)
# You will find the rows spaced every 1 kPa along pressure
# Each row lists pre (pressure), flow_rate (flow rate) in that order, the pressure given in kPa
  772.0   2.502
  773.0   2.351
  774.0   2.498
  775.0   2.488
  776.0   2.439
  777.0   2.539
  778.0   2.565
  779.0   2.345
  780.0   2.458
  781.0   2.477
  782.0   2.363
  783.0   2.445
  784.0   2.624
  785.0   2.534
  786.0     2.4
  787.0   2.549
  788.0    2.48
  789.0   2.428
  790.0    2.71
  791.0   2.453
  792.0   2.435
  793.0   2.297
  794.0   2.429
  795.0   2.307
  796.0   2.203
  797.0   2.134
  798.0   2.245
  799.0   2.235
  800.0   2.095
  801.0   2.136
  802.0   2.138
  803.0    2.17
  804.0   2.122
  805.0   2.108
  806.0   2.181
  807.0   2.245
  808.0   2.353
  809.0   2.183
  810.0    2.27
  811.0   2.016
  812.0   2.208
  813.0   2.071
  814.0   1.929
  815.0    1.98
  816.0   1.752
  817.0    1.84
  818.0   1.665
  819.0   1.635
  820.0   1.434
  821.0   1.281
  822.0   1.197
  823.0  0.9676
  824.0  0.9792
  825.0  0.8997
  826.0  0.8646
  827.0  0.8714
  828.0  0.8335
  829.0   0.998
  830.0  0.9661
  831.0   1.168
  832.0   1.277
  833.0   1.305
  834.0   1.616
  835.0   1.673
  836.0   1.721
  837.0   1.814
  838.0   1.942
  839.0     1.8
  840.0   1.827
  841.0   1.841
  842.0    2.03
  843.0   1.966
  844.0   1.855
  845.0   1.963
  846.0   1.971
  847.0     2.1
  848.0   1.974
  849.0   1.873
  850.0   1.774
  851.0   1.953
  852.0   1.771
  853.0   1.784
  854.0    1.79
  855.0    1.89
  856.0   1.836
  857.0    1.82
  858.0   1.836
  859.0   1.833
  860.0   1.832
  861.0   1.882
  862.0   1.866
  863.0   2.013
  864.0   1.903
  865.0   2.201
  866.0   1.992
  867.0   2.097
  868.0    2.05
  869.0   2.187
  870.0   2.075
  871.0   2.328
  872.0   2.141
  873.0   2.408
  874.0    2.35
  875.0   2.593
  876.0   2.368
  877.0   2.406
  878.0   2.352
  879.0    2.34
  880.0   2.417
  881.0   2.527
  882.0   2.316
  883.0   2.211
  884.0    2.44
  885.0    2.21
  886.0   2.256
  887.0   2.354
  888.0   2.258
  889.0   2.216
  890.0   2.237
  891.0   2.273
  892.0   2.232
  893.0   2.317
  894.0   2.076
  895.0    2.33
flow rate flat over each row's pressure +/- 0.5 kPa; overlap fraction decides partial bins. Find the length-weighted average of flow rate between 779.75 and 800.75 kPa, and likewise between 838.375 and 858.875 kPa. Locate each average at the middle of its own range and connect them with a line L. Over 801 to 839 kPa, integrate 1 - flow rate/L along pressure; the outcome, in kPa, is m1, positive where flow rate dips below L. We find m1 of 8.8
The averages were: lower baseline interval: 2.39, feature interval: 1.65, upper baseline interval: 1.88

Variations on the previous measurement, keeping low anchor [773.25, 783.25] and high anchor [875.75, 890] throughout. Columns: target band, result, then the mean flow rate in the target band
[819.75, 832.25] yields 7.1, 1.04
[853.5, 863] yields 2.0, 1.85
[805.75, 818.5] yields 1.9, 2.05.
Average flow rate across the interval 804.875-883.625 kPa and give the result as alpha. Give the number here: 1.86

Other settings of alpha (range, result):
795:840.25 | 1.72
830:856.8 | 1.77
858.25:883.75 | 2.19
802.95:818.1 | 2.08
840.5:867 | 1.91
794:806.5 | 2.18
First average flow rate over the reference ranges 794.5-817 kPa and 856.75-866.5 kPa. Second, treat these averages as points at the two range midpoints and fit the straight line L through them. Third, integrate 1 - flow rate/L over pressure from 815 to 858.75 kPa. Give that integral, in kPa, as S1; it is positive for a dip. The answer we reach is 8.97 kPa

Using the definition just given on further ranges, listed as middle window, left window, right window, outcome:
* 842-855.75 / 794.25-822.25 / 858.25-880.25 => 1.4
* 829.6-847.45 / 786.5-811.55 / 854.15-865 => 2.6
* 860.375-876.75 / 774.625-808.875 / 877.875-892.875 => 1.1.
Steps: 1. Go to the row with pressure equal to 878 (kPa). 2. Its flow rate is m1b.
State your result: 2.352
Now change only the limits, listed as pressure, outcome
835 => 1.673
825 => 0.8997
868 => 2.05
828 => 0.8335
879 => 2.34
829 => 0.998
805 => 2.108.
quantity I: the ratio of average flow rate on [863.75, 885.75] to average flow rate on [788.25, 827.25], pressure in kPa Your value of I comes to 1.17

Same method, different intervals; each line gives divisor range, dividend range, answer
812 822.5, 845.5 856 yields 1.11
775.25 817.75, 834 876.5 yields 0.86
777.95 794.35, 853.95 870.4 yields 0.79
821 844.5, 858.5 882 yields 1.55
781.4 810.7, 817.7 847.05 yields 0.63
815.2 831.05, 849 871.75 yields 1.59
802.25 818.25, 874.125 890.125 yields 1.13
